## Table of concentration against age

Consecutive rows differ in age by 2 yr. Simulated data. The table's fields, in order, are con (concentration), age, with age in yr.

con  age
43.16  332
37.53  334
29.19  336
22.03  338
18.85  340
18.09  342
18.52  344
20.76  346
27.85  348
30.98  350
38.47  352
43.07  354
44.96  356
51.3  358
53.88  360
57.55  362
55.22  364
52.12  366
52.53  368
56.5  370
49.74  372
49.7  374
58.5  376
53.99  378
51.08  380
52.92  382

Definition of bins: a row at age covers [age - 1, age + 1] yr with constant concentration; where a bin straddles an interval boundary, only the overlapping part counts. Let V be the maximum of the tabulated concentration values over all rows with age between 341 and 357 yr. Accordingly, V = 44.96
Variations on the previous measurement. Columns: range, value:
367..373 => 56.5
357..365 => 57.55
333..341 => 37.53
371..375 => 49.74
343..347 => 20.76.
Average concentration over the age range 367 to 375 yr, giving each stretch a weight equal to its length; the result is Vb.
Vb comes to 52.1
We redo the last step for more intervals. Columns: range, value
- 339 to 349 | 20.8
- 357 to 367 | 54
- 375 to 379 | 56.2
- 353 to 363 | 50.2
